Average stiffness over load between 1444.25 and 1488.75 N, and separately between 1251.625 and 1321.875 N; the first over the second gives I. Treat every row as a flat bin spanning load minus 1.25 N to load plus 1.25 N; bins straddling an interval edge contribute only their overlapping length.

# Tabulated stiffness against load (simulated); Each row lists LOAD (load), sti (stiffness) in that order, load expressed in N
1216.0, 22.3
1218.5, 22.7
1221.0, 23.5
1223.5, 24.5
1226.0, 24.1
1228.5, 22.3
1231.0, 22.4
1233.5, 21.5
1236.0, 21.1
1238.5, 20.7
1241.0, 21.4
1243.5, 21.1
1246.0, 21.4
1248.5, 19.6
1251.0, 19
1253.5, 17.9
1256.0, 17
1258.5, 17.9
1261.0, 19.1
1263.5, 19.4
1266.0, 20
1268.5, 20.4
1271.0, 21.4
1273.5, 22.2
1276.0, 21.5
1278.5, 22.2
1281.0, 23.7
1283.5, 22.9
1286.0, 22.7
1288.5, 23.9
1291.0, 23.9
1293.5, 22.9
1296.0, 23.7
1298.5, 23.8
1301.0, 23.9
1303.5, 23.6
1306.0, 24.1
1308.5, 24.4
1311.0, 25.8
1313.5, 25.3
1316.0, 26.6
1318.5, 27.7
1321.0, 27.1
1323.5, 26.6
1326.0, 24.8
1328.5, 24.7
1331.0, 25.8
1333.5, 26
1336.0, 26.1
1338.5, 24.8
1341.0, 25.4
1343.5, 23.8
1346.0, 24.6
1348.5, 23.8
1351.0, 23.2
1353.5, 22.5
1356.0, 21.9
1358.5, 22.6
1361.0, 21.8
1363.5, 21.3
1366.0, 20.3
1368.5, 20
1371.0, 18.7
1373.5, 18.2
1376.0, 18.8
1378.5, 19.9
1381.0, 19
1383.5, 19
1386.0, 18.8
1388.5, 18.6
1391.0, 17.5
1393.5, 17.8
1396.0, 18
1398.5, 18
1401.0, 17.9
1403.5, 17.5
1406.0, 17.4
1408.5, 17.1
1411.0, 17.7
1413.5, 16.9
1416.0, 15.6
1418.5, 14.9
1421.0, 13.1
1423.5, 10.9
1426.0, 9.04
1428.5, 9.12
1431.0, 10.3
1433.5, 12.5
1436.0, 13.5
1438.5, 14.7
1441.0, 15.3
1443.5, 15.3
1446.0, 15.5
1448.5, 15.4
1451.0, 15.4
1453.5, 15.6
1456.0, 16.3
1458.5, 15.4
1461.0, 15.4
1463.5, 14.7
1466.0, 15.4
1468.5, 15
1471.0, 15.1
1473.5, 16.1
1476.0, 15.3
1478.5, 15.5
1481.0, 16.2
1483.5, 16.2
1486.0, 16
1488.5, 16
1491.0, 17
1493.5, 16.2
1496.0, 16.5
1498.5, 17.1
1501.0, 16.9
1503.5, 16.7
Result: 0.69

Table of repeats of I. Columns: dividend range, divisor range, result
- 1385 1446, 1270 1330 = 0.63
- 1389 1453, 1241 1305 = 0.71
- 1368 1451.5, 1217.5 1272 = 0.77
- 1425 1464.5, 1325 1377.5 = 0.61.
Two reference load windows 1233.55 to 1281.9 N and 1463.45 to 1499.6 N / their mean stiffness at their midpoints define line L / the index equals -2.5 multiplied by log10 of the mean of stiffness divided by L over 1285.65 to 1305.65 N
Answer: -0.201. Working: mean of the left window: 20.4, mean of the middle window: 23.6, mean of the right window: 15.9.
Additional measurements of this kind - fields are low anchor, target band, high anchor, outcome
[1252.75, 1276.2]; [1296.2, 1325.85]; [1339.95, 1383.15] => -0.23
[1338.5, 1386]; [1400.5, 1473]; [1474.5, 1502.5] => 0.24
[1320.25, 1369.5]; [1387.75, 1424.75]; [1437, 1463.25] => 0.15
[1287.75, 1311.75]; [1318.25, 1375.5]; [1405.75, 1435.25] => -0.17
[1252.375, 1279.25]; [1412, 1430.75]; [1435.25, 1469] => 0.25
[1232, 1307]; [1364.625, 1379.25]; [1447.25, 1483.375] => -0.06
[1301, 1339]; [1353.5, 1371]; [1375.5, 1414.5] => 0.01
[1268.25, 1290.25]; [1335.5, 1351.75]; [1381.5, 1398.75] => -0.22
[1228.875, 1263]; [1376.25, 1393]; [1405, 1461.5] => -0.18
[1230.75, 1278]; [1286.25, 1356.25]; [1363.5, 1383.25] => -0.24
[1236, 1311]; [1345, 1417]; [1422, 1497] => -0.10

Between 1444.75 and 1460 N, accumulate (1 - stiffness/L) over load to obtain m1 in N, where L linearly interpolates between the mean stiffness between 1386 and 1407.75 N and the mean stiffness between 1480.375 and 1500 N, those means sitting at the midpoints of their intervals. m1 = 1.3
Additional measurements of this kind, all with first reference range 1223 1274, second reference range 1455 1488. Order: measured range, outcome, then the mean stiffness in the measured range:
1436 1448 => 0.90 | 15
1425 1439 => 4.30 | 11.4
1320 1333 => -4.78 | 25.8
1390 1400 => -0.30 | 17.8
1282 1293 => -2.01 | 23.3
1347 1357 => -2.54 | 22.9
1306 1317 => -3.53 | 25.3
